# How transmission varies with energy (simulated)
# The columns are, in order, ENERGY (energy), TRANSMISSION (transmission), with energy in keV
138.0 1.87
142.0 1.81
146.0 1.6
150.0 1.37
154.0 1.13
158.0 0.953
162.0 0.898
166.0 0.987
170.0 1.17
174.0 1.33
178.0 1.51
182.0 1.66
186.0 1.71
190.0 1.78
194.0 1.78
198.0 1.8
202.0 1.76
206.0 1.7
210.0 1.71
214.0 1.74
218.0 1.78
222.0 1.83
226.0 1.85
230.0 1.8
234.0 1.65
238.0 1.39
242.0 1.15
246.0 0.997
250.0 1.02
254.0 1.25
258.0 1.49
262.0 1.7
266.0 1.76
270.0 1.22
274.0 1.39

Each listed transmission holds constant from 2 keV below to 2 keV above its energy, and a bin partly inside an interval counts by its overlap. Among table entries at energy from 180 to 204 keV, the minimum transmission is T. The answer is 1.66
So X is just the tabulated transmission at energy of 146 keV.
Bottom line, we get 1.6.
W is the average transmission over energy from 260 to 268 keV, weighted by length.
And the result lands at 1.73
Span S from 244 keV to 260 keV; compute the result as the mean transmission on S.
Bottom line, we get 1.19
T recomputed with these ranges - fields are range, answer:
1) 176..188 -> 1.51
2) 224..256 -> 0.997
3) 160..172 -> 0.898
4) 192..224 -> 1.7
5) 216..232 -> 1.78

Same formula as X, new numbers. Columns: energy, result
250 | 1.02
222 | 1.83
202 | 1.76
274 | 1.39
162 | 0.898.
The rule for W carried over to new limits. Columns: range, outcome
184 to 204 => 1.77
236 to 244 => 1.27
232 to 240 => 1.52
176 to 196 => 1.69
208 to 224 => 1.77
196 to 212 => 1.74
